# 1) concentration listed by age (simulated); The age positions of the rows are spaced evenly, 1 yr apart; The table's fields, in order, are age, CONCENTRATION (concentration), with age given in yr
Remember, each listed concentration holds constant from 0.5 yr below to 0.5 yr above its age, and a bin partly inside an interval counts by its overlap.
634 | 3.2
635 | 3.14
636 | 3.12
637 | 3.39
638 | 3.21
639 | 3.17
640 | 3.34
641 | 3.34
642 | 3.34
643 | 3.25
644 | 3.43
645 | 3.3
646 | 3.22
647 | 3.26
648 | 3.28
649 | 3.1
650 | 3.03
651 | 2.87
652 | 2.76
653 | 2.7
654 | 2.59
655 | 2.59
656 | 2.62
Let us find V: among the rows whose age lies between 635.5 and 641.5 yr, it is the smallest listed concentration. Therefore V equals 3.12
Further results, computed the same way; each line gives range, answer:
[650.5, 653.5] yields 2.7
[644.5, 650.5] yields 3.03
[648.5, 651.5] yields 2.87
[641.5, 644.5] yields 3.25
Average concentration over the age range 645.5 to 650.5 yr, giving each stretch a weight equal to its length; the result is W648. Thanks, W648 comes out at 3.18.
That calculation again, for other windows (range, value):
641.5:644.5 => 3.34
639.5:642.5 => 3.34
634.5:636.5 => 3.13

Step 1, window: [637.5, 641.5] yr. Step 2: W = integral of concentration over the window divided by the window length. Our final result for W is 3.26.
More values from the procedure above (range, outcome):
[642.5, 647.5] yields 3.29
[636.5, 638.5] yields 3.3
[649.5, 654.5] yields 2.79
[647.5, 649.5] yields 3.19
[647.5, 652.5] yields 3.01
